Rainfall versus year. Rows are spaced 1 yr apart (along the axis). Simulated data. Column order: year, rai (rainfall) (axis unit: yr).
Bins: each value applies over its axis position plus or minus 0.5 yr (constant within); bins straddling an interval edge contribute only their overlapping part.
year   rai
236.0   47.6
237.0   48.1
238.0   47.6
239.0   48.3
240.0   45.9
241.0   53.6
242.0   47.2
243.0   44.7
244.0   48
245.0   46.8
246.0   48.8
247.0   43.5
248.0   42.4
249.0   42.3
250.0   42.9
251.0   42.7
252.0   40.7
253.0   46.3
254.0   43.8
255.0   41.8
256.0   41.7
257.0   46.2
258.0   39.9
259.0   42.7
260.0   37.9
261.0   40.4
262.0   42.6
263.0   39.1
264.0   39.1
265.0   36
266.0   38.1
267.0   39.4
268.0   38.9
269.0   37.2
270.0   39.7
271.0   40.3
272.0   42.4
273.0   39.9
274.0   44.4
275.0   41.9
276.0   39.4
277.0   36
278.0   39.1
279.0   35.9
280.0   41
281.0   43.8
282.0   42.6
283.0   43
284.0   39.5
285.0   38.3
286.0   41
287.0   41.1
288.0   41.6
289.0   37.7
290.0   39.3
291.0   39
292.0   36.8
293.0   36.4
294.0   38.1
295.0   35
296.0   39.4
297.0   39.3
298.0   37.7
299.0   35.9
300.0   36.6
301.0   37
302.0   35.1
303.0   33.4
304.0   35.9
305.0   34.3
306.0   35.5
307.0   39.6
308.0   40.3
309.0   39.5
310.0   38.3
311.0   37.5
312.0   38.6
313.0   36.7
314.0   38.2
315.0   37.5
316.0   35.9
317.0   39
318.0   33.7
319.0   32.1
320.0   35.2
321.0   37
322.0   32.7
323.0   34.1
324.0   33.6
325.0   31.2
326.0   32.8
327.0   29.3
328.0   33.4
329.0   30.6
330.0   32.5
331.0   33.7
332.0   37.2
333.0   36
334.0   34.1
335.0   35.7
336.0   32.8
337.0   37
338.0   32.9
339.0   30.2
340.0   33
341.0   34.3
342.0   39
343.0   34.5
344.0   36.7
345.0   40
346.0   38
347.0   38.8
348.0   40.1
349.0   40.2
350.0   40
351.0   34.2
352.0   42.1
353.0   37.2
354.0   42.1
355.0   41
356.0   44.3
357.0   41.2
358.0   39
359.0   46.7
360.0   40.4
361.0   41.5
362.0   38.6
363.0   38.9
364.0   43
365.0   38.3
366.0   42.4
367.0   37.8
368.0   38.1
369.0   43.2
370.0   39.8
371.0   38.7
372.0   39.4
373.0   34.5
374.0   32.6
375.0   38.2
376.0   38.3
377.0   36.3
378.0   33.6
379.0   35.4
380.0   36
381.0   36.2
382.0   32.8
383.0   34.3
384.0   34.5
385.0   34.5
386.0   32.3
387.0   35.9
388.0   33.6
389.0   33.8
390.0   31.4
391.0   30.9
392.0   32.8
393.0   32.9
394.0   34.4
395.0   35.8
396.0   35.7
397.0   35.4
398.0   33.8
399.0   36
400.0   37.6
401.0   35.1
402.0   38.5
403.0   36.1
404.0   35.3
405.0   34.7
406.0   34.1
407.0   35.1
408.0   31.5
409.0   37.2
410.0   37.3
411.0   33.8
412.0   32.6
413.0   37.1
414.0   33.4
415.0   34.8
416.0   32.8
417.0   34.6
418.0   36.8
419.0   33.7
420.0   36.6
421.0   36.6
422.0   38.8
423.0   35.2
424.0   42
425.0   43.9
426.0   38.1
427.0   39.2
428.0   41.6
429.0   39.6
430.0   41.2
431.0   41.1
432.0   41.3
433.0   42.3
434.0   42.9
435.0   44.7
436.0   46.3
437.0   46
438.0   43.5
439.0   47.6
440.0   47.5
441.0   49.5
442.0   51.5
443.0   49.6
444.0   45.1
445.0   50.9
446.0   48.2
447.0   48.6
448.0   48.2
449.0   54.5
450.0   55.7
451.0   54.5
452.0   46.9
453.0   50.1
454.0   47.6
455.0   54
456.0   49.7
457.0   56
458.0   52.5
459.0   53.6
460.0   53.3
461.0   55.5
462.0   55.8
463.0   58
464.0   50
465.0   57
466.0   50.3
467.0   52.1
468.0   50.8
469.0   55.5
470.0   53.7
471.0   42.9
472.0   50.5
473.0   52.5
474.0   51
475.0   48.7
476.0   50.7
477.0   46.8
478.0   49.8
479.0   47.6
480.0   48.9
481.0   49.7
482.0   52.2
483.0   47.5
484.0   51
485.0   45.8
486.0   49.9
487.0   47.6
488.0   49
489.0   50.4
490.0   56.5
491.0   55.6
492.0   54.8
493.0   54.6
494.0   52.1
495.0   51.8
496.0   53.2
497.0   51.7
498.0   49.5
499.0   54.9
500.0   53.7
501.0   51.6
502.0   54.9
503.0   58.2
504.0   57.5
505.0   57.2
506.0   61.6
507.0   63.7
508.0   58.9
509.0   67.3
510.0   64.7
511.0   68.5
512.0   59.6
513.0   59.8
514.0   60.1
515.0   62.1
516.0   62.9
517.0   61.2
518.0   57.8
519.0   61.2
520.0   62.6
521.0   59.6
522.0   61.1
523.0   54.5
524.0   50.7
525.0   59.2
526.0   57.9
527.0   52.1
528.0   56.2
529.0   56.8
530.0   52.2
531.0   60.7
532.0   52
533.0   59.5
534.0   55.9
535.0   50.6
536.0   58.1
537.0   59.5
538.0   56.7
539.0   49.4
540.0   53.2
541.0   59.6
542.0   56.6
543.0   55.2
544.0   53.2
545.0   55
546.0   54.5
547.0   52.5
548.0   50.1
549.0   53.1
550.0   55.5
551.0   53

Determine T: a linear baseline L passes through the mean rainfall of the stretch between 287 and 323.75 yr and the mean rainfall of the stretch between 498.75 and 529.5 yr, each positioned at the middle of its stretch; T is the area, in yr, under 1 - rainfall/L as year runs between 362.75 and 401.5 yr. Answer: 7.7 yr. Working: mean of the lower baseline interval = 37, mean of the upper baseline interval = 59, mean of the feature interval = 36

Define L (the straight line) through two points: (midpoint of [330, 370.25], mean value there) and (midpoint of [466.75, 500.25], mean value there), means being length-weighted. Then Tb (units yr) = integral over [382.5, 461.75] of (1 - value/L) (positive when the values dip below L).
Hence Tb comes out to 7.7 yr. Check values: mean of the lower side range 38.3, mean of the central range 41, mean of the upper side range 50.9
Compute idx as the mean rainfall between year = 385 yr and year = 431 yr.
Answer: 35.8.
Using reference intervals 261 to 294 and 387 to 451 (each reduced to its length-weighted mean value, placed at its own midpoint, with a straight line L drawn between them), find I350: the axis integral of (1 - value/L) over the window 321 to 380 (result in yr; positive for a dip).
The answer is 3.8 yr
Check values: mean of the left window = 39.7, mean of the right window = 39.6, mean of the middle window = 37.1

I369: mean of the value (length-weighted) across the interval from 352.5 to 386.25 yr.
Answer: 38.3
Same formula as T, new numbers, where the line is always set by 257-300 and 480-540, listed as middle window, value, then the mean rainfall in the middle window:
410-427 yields 4.5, 36.4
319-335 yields 3.5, 33.6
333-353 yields 3.4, 36.5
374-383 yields 2.1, 35.6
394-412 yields 4.8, 35.4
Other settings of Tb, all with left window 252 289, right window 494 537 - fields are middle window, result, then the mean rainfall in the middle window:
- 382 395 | 4.1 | 33.5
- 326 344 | 4.4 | 33.9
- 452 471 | 0.4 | 52.7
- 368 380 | 2.6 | 37.3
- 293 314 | 2.8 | 37.2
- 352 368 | 2.1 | 40.8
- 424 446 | 3.2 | 44.5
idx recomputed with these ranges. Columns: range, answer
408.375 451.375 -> 42.2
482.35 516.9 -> 55.9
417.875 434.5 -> 39.5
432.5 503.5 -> 50.8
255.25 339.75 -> 37.5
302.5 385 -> 36.9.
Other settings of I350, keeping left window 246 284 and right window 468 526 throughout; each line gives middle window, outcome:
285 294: 0.7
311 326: 3.0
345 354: 1.4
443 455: 0.4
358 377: 3.1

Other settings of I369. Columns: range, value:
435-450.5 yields 48.7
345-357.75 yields 39.9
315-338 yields 34.1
